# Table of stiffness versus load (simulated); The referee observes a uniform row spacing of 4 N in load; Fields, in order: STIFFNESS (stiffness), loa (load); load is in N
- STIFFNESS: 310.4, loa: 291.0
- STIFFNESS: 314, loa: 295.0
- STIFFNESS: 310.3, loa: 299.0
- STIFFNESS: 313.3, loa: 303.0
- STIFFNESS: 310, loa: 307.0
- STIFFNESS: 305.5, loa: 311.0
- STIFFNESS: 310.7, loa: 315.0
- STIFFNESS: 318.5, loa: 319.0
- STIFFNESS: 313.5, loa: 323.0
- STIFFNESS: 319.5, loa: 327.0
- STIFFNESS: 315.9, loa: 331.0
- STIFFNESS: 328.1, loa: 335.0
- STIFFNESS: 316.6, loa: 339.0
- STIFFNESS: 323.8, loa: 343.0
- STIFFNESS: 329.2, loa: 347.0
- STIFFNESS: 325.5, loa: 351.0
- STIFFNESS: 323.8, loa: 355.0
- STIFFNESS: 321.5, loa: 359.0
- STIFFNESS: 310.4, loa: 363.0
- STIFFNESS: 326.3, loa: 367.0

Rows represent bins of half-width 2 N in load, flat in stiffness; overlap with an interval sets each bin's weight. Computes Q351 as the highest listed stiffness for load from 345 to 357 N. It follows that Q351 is 329.2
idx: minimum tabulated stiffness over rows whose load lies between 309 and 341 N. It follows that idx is 305.5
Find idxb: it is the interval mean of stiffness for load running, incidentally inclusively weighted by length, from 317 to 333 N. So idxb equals 317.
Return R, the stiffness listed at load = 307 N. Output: 310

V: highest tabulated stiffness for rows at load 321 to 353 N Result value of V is 329.2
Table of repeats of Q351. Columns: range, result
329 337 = 328.1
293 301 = 314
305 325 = 318.5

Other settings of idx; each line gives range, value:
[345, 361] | 321.5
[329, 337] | 315.9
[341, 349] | 323.8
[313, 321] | 310.7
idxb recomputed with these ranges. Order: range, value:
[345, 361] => 325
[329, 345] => 321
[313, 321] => 315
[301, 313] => 310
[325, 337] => 321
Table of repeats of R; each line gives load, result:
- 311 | 305.5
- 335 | 328.1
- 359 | 321.5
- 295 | 314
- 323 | 313.5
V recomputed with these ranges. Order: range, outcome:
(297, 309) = 313.3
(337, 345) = 323.8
